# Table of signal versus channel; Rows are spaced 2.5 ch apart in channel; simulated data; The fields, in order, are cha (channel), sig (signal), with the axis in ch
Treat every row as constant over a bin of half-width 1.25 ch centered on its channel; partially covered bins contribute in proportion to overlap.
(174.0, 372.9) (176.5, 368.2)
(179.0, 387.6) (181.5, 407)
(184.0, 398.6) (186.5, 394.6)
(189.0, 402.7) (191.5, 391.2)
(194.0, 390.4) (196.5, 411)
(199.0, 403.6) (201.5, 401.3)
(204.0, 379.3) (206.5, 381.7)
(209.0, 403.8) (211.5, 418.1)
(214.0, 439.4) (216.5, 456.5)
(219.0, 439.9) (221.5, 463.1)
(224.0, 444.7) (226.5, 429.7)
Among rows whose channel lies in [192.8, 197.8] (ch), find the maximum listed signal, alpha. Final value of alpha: 411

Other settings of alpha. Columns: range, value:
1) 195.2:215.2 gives 439.4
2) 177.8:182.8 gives 407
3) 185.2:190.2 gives 402.7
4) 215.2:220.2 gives 456.5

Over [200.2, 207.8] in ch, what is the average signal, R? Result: 388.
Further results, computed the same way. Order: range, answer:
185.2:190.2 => 399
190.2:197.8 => 398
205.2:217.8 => 420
